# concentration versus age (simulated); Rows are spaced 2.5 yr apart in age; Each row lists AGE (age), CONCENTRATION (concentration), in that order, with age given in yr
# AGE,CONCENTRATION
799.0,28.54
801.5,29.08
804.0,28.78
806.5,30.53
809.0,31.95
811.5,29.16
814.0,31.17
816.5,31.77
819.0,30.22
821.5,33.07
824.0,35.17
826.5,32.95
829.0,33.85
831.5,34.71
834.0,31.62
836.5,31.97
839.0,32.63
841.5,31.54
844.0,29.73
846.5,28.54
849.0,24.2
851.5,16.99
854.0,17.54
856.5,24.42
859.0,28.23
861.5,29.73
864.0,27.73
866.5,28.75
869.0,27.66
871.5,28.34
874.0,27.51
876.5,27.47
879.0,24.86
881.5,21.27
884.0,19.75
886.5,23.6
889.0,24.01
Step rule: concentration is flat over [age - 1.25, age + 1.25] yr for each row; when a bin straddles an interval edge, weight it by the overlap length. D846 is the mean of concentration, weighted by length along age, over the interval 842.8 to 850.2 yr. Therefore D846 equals 27.5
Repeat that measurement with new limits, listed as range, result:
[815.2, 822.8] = 31.7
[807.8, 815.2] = 30.7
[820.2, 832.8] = 33.9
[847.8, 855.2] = 19.6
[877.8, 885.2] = 22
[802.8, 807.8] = 29.7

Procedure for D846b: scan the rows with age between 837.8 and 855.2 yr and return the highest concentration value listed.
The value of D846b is 32.63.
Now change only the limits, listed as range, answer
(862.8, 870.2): 28.75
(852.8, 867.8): 29.73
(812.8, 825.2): 35.17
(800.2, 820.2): 31.95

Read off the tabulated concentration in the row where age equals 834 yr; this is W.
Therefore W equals 31.62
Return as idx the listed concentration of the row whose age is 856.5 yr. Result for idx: 24.42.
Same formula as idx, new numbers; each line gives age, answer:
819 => 30.22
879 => 24.86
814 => 31.17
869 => 27.66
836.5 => 31.97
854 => 17.54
